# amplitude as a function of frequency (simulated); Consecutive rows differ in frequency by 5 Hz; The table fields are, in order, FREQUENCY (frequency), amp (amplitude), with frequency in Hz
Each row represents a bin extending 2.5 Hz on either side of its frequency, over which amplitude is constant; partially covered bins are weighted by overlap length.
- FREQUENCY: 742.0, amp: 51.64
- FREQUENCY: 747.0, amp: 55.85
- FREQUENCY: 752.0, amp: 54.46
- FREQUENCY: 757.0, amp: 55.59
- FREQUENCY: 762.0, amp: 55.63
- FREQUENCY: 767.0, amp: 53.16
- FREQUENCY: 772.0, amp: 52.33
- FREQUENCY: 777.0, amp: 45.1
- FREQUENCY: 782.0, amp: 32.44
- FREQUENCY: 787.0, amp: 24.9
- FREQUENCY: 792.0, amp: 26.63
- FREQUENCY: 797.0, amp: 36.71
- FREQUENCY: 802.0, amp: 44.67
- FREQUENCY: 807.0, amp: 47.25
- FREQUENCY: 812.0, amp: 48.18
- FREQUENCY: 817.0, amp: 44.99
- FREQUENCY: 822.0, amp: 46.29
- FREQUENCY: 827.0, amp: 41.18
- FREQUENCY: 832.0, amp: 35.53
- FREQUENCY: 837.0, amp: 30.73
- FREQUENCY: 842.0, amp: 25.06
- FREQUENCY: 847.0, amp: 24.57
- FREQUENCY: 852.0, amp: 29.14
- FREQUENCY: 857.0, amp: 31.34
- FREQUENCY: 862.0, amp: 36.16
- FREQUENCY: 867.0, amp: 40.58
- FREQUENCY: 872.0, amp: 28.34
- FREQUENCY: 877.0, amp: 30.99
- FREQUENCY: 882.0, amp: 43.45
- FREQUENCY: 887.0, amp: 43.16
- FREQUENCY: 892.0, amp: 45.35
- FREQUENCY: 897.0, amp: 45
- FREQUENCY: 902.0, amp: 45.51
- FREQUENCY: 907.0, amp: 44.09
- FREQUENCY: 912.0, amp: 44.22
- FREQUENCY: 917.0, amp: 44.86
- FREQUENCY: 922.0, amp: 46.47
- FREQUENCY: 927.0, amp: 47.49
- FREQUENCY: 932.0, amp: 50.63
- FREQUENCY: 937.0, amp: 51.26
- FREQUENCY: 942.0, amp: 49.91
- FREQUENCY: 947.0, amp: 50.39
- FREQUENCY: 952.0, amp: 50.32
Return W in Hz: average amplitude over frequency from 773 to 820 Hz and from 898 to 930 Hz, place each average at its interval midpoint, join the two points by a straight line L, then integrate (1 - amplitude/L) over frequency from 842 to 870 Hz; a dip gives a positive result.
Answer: 7.20 Hz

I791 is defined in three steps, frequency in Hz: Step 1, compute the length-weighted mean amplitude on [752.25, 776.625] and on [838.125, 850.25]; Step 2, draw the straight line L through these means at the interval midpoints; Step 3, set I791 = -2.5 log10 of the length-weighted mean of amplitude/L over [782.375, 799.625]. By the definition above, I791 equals 0.42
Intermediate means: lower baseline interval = 53.4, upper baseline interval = 25.8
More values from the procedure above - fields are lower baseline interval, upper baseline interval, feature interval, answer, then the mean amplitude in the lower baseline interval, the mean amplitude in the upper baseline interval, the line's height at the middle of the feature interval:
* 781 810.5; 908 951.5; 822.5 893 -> 0.20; 36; 48.1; 41.6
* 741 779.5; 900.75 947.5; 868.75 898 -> 0.24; 53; 47.4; 48.8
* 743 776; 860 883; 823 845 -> 0.23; 53.9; 35.4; 41.6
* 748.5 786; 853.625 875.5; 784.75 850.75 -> 0.13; 49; 33.8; 41.1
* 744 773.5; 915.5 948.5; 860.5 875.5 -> 0.42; 54.5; 48.8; 50.9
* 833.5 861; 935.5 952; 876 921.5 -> -0.08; 28.9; 50.4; 40.4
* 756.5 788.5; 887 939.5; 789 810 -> 0.18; 45.6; 46.3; 45.8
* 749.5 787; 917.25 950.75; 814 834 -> 0.15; 48.2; 49.1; 48.5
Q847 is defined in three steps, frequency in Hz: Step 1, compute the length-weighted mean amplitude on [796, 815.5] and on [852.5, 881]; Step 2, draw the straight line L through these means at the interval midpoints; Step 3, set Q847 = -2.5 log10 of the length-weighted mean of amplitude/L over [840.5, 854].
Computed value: 0.38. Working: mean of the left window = 44.8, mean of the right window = 33.7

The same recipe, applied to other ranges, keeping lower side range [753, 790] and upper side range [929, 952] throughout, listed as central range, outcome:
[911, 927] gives 0.10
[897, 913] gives 0.11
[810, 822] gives 0.01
